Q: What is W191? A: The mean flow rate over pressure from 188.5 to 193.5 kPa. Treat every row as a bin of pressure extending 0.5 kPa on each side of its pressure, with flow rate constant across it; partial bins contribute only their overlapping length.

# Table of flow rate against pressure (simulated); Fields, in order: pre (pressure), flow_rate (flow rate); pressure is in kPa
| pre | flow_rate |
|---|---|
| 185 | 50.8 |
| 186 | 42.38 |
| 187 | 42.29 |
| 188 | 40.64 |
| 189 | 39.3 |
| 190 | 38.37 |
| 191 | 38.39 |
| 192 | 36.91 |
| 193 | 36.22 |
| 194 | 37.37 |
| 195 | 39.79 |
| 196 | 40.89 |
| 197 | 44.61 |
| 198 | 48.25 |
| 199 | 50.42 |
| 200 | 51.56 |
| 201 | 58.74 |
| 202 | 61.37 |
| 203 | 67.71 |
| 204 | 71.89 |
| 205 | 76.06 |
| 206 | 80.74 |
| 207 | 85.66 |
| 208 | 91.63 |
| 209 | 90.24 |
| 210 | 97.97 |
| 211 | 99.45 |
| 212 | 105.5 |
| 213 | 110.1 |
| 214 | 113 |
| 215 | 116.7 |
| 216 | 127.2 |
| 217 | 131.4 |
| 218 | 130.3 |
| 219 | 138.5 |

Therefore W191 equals 37.8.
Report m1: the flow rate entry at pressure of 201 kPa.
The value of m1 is 58.74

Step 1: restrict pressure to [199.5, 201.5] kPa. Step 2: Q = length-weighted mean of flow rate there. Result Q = 55.2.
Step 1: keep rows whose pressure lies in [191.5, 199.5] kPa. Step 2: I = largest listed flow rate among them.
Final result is 50.42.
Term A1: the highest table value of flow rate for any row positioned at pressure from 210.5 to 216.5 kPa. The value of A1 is 127.2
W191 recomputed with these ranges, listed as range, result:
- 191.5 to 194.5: 36.8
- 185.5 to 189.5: 41.2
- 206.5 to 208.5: 88.6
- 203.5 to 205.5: 74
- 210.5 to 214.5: 107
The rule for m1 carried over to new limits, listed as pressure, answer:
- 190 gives 38.37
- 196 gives 40.89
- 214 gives 113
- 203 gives 67.71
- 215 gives 116.7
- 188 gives 40.64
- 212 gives 105.5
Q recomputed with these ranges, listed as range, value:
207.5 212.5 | 97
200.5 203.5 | 62.6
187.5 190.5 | 39.4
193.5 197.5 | 40.7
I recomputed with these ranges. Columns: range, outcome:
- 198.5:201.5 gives 58.74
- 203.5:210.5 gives 97.97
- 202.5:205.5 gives 76.06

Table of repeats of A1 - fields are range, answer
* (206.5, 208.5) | 91.63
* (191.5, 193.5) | 36.91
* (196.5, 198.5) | 48.25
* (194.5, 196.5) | 40.89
